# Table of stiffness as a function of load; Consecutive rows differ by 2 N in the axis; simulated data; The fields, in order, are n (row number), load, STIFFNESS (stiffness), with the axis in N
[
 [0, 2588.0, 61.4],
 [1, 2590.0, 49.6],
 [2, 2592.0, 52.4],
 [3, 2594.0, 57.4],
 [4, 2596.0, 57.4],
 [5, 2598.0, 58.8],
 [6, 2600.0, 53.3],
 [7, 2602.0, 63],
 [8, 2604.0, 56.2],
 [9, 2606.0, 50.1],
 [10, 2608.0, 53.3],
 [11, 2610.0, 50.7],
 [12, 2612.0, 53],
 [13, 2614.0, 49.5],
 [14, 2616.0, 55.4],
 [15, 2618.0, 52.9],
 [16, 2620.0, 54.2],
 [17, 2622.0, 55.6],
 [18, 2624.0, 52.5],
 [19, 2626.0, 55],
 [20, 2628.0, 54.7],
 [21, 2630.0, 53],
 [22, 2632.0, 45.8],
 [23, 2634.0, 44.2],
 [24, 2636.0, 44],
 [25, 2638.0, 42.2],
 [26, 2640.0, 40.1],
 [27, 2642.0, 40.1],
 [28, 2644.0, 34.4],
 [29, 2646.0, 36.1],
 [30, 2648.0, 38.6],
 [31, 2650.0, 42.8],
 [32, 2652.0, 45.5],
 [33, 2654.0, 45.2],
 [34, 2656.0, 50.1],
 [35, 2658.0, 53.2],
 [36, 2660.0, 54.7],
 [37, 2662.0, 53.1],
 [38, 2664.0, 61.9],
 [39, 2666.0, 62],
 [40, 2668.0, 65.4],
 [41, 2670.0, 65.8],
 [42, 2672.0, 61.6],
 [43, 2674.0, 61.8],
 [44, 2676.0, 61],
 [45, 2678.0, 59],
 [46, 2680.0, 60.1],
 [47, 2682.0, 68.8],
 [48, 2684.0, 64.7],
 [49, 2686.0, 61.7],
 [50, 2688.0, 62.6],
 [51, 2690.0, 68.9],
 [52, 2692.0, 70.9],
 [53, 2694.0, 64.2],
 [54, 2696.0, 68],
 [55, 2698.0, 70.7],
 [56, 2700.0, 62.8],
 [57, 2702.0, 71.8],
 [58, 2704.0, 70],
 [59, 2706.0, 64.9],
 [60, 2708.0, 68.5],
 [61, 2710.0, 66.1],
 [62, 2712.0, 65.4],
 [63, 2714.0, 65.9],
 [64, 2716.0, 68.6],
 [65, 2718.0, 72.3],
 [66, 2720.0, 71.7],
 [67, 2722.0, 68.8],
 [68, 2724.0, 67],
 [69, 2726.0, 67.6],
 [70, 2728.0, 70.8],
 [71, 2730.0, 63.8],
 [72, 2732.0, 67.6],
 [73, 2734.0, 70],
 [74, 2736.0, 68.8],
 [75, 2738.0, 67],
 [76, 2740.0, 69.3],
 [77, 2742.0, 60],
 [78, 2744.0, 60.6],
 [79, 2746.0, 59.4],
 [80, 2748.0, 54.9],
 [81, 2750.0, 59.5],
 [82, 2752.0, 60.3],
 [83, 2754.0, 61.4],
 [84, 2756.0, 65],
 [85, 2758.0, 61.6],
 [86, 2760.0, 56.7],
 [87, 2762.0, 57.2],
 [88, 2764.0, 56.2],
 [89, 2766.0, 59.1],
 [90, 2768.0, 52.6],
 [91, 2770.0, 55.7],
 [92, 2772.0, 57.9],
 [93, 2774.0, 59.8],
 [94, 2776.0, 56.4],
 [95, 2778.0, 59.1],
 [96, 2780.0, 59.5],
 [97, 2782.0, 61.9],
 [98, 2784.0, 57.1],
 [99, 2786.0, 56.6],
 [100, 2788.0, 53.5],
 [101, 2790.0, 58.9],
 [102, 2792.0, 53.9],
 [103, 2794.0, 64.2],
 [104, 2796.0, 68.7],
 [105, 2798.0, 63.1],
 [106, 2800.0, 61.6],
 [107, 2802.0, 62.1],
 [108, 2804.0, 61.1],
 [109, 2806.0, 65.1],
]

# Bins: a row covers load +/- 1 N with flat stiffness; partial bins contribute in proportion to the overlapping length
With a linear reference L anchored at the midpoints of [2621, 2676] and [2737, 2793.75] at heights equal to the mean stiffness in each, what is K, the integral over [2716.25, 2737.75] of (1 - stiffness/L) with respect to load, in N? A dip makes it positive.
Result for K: -4.8 N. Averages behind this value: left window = 50.5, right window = 59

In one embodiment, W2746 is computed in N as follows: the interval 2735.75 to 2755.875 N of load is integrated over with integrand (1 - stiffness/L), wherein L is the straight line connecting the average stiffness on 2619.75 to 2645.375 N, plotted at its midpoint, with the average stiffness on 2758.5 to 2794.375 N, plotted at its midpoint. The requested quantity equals -2.5 N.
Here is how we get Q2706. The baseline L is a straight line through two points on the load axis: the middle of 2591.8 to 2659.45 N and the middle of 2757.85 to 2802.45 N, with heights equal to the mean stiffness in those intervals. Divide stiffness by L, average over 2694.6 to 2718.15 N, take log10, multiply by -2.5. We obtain -0.24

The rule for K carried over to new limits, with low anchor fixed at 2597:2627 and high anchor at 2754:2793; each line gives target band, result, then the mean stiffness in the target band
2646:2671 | 1.27 N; 52.5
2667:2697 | -4.55 N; 64.3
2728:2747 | -2.79 N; 65.5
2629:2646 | 3.79 N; 42.6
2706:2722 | -3.28 N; 68.2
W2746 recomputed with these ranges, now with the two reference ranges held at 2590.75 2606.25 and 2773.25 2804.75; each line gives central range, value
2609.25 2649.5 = 6.58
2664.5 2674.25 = -0.98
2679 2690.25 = -1.22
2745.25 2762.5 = -0.13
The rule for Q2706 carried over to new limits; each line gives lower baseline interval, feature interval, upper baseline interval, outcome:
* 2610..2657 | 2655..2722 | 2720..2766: -0.16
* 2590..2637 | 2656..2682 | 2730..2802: -0.08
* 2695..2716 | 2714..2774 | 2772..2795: 0.00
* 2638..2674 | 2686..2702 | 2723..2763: -0.19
